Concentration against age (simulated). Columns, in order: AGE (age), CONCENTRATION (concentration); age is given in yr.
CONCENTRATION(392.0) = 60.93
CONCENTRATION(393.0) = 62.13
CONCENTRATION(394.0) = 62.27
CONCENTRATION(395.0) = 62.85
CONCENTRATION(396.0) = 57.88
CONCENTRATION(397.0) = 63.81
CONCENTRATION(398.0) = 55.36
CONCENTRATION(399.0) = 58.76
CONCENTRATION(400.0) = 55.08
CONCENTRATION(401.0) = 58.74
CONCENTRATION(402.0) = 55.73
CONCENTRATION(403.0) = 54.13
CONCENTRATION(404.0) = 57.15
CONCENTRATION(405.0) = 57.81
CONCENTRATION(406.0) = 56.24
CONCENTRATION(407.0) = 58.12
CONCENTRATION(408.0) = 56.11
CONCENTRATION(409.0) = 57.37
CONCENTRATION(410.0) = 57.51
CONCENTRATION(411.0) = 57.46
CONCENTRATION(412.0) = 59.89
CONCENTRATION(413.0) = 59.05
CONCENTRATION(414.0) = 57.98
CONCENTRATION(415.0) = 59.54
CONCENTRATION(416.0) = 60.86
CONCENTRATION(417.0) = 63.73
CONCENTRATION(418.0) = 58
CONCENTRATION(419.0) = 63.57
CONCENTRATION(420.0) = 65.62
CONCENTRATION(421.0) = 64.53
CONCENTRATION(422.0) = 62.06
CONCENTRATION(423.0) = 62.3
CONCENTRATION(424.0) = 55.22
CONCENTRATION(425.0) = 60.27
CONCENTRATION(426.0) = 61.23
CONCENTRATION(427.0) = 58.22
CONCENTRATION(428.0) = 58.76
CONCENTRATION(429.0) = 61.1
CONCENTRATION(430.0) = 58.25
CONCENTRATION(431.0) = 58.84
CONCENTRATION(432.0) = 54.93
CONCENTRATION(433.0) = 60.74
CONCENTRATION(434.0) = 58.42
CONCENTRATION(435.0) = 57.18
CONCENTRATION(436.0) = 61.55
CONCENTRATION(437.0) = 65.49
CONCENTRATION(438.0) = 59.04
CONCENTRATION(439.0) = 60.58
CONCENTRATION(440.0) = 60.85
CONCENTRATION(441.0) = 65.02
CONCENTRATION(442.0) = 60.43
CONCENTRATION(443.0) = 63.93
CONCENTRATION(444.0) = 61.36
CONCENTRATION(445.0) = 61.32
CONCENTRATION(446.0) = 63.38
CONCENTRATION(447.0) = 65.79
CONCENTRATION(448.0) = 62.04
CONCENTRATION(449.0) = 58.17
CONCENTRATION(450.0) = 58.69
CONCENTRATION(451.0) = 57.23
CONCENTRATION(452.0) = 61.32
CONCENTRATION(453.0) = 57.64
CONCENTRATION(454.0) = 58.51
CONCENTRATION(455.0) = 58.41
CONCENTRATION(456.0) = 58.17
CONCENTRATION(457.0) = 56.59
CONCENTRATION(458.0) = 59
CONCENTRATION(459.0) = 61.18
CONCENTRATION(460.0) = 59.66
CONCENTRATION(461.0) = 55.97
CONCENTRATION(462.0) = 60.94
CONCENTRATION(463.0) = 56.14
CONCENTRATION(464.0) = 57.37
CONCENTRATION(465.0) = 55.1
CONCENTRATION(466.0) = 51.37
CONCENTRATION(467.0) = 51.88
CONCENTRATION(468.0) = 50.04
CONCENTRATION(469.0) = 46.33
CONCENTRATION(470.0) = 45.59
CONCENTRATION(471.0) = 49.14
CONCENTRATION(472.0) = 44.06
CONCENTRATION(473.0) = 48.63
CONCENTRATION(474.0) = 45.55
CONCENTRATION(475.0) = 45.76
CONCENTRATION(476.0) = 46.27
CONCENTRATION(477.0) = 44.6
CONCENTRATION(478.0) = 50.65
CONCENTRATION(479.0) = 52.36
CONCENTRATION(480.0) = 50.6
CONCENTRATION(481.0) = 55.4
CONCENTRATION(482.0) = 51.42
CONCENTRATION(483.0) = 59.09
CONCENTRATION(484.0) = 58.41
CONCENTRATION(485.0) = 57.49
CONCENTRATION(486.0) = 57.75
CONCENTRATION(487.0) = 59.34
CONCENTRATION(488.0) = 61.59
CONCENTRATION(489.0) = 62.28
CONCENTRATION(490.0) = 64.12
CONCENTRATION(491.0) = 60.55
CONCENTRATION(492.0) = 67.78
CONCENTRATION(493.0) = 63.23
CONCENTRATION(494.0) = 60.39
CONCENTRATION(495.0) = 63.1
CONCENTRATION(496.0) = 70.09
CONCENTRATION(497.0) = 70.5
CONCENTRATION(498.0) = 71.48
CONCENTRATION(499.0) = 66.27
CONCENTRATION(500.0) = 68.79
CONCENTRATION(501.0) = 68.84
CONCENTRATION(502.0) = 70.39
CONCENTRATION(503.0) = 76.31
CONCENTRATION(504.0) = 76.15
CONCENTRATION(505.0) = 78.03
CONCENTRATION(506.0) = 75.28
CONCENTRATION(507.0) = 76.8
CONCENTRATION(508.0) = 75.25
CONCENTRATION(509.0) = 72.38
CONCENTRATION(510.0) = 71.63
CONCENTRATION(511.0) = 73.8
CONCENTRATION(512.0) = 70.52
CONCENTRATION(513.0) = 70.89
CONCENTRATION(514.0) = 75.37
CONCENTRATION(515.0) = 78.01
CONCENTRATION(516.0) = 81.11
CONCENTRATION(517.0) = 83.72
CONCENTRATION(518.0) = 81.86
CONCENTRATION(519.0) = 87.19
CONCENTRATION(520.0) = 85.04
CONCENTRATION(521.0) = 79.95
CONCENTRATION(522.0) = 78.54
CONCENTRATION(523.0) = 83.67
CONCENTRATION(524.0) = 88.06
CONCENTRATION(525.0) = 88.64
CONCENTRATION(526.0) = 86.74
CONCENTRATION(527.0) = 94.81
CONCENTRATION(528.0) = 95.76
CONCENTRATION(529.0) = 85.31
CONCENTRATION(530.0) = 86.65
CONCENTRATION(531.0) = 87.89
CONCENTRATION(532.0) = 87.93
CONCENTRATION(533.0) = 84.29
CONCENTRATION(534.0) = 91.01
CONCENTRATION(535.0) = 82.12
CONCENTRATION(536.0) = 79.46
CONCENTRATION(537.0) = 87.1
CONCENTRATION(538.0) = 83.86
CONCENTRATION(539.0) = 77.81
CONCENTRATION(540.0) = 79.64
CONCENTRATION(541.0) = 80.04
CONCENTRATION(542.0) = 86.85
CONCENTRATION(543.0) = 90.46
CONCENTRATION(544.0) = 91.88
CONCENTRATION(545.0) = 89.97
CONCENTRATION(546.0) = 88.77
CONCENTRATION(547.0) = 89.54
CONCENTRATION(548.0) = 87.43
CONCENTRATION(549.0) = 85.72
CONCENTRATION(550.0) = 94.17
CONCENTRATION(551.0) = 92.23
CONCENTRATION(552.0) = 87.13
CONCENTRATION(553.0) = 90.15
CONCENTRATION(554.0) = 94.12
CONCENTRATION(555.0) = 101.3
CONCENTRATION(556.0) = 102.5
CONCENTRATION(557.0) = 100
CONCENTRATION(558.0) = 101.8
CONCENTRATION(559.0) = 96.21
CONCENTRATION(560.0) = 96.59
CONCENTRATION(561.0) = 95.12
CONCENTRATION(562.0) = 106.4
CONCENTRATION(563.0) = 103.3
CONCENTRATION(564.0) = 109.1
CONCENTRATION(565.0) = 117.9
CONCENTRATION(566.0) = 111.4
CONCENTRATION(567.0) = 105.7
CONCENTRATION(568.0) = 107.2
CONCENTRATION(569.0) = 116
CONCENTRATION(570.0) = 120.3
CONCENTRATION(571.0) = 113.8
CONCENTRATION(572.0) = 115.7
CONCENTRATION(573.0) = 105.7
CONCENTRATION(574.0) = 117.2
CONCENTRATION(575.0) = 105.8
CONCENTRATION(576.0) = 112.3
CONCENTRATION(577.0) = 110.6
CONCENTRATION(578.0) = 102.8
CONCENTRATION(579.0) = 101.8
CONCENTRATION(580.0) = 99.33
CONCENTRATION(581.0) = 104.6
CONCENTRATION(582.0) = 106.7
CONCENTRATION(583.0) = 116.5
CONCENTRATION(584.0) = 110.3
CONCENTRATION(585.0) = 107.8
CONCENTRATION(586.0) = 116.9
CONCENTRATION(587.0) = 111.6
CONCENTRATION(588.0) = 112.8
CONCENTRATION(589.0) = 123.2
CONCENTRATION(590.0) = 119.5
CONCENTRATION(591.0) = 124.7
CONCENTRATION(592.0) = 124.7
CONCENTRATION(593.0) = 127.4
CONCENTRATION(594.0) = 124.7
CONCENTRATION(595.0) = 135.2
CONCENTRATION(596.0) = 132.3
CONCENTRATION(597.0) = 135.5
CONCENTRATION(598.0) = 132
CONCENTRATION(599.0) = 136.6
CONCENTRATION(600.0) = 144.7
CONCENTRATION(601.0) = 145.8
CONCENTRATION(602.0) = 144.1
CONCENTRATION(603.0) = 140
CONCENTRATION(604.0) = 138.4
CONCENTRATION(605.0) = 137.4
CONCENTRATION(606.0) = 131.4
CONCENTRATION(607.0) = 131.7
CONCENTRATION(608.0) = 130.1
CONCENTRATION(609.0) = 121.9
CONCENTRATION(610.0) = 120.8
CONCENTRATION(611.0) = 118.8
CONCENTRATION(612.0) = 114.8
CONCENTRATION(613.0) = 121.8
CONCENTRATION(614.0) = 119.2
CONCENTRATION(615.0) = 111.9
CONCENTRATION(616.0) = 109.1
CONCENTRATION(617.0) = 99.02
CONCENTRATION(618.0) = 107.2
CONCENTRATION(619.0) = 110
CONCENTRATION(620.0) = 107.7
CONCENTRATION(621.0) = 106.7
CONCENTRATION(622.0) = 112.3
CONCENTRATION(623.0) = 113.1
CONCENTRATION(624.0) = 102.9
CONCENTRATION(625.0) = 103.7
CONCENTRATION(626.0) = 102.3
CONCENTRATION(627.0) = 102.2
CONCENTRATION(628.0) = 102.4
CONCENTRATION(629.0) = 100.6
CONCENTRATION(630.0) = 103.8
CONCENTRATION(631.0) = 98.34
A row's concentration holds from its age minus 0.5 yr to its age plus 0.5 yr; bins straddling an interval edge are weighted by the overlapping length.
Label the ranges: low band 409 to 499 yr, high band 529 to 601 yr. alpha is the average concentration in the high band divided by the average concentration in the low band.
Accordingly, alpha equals 1.8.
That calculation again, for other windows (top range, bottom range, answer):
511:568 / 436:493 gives 1.58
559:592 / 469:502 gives 1.92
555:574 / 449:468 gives 1.87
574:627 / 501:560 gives 1.40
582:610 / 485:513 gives 1.86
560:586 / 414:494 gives 1.88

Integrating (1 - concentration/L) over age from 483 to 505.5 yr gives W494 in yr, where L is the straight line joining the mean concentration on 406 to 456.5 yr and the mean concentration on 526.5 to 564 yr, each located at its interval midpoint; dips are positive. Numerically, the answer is 3.3 yr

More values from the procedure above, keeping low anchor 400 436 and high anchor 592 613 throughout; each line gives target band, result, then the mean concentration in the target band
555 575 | 1.67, 107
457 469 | 3.26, 55.8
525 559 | 5.85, 89.3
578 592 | 1.44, 112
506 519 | 2.69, 76.4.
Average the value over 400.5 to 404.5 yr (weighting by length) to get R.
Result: 56.4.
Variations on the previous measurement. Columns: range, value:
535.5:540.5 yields 81.6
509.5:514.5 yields 72.4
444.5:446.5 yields 62.4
